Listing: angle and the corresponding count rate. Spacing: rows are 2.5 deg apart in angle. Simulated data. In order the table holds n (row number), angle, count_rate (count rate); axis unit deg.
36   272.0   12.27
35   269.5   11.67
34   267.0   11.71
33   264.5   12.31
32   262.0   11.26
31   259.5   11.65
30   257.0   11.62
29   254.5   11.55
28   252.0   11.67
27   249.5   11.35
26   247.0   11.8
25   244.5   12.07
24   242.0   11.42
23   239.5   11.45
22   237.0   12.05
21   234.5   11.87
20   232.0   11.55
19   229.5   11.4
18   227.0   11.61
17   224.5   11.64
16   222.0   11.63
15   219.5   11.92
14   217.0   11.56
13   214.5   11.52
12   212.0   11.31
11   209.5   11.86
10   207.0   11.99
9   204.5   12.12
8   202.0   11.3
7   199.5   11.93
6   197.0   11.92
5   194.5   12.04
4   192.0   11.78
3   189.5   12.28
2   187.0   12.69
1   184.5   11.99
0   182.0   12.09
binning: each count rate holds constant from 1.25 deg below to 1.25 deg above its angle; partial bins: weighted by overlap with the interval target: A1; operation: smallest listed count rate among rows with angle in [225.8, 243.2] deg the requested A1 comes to 11.4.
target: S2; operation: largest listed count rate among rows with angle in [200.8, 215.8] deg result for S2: 12.12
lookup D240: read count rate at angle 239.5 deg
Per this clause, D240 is 11.45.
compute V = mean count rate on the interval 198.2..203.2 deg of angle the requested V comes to 11.6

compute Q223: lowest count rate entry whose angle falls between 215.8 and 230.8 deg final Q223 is 11.4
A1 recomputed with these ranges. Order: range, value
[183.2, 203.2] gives 11.3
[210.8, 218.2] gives 11.31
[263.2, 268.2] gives 11.71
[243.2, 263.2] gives 11.26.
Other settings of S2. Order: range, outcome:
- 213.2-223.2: 11.92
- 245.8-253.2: 11.8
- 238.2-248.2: 12.07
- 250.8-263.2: 11.67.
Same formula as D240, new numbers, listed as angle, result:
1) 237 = 12.05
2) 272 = 12.27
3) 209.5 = 11.86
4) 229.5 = 11.4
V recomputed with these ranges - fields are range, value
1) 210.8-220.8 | 11.6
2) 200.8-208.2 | 11.8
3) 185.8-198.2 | 12.1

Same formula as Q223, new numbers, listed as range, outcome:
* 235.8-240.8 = 11.45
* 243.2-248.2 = 11.8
